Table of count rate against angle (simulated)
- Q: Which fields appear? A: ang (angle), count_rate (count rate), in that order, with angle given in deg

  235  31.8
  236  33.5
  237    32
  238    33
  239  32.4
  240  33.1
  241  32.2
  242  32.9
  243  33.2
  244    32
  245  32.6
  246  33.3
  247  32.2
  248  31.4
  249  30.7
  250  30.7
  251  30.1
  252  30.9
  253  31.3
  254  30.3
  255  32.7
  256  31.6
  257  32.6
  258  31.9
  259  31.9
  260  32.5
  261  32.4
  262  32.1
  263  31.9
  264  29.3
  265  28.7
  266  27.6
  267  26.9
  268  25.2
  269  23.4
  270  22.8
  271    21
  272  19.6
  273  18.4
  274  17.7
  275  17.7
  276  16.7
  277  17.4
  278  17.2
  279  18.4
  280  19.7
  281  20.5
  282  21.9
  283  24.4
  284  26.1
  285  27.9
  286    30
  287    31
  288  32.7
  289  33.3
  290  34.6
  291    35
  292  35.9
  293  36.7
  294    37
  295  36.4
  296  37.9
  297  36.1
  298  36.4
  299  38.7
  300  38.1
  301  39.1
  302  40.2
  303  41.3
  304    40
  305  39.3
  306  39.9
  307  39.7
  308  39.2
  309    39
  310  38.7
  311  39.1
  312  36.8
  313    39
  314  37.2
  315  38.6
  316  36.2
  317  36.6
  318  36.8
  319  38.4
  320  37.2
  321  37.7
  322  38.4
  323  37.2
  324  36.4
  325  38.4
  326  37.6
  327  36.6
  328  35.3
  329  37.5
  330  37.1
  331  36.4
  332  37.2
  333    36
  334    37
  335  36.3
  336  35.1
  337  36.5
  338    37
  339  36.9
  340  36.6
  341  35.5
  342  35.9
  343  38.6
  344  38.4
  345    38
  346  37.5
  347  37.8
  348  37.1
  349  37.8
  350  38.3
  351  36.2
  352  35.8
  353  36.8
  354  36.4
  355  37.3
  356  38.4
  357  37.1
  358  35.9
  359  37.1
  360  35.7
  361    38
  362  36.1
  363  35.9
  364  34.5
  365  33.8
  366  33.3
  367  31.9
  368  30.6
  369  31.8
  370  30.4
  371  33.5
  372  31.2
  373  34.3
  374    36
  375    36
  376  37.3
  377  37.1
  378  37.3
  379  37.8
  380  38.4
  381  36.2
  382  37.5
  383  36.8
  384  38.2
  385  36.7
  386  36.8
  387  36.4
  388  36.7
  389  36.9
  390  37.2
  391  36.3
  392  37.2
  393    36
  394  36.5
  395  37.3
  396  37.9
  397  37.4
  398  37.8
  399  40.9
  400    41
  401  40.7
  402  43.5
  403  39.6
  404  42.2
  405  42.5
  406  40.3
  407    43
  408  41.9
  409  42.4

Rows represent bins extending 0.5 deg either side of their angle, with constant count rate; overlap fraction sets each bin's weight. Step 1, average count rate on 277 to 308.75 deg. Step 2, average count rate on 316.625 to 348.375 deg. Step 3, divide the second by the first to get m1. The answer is 1.13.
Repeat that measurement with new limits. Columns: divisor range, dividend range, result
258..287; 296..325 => 1.56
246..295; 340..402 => 1.31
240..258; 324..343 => 1.15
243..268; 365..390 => 1.14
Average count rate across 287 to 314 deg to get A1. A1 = 37.6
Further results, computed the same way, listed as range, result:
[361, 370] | 33.6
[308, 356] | 37.2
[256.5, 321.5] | 31.6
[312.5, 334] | 37.2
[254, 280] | 25.5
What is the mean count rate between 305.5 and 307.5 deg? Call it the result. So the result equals 39.8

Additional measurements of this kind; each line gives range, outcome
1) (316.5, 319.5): 37.3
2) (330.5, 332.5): 36.8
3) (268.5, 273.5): 21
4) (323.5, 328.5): 36.9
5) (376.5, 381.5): 37.4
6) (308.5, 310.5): 38.9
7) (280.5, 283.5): 22.3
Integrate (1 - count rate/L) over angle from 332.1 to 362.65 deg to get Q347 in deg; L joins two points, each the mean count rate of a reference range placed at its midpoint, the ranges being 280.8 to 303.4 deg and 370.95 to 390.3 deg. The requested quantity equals -1.3 deg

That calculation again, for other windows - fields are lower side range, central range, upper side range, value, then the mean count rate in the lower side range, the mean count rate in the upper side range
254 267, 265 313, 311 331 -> 5.2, 31.1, 37.3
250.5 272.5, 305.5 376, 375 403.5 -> -4.6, 28.9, 37.8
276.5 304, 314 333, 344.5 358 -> -1.4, 31.4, 37.2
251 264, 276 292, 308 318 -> 4.0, 31.7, 37.9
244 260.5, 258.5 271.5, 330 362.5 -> 1.7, 31.7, 36.9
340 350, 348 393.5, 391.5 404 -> 2.6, 37.4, 39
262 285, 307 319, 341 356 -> -3.0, 22.7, 37.3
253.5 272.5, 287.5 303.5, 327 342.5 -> -2.3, 28.7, 36.4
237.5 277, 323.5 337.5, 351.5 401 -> -1.4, 28.7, 36.2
